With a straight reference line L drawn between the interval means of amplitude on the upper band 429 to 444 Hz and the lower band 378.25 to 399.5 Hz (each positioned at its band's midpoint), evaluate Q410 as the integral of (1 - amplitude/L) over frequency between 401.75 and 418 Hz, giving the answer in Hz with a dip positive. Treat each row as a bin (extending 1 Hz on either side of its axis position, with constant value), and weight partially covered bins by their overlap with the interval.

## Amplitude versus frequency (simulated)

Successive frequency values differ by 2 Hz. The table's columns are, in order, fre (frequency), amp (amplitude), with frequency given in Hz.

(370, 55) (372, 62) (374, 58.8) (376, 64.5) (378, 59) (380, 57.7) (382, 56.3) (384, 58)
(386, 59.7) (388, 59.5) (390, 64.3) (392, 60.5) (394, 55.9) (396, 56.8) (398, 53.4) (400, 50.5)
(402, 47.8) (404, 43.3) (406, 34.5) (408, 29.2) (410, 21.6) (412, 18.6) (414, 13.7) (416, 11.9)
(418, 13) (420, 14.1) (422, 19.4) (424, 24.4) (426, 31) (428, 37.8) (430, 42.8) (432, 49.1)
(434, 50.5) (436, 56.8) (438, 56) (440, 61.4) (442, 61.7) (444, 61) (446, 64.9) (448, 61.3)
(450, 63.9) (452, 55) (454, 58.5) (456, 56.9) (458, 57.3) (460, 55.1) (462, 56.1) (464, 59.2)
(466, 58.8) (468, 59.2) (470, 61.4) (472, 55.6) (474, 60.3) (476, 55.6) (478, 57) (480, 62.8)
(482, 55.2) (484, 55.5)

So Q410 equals 8.9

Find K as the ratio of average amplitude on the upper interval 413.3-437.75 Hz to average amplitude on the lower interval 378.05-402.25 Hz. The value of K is 0.55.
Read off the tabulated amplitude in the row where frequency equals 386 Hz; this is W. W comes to 59.7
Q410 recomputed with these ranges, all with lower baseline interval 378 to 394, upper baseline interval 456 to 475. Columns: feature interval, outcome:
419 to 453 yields 6.2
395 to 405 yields 1.5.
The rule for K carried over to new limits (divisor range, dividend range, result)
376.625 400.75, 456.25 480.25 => 1.00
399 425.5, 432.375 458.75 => 2.22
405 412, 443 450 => 2.32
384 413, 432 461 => 1.23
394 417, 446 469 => 1.65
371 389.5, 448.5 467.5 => 0.97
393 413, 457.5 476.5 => 1.41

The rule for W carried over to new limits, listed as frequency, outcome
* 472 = 55.6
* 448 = 61.3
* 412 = 18.6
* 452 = 55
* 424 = 24.4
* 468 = 59.2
